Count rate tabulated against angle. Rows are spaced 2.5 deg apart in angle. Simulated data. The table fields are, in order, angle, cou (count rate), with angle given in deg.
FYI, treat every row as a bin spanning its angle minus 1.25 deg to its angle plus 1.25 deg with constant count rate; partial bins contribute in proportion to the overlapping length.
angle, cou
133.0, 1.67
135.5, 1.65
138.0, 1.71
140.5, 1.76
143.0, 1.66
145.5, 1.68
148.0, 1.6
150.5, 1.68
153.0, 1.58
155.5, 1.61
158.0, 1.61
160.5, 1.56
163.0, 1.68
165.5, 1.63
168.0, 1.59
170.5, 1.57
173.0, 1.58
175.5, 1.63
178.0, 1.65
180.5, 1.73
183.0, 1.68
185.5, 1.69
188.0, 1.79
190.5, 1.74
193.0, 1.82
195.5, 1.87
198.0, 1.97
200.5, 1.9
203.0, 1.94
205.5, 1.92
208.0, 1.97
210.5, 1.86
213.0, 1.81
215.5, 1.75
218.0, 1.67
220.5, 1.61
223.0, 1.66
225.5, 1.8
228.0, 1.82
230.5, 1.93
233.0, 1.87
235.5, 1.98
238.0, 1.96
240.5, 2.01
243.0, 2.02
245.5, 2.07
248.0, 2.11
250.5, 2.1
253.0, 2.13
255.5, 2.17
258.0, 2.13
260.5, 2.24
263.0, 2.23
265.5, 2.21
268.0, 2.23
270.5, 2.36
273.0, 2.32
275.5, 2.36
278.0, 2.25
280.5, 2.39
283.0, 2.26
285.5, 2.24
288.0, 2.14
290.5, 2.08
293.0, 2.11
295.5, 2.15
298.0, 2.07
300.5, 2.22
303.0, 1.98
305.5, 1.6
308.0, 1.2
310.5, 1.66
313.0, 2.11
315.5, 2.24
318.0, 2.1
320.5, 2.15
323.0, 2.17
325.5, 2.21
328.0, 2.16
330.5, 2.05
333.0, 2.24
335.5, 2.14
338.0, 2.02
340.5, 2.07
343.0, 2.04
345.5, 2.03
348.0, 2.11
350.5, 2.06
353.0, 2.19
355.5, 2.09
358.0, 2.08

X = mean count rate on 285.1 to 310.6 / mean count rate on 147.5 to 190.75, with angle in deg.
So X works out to 1.19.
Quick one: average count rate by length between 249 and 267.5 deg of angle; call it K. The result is 2.17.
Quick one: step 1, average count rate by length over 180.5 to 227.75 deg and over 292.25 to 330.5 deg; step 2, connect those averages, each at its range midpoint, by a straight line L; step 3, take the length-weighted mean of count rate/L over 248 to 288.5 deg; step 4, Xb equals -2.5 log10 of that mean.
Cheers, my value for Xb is -0.161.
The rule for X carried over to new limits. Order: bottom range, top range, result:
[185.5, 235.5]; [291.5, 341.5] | 1.11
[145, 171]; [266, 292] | 1.40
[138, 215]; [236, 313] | 1.22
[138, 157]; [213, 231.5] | 1.06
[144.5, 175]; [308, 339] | 1.28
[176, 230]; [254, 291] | 1.25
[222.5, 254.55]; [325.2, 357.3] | 1.07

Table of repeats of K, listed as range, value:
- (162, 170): 1.63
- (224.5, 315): 2.07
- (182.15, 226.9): 1.8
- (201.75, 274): 1.99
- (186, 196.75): 1.8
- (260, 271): 2.25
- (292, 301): 2.13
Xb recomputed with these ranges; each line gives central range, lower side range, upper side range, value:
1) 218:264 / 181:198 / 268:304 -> 0.017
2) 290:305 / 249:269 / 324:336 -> 0.047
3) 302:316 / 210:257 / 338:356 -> 0.145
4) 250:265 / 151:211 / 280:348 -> -0.132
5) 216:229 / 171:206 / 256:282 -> 0.159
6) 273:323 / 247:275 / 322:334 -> 0.054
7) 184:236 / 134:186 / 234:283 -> 0.049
